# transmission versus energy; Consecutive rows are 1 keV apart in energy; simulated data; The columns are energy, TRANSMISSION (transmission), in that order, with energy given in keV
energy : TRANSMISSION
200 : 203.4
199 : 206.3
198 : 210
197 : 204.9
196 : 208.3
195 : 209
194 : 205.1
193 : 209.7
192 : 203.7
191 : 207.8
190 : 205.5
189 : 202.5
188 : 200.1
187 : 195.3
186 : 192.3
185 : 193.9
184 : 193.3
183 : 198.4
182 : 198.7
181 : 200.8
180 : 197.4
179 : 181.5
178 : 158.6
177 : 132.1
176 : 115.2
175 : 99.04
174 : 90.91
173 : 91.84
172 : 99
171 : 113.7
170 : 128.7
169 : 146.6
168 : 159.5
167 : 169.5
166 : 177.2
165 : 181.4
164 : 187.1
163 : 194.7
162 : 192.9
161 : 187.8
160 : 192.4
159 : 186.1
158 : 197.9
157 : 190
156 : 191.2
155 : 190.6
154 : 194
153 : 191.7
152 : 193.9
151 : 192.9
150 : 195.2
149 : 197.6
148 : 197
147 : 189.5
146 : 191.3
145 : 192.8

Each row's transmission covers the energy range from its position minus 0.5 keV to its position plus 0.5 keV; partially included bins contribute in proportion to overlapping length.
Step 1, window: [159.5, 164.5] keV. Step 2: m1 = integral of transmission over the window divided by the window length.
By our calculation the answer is 191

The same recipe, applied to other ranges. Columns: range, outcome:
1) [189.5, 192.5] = 206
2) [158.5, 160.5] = 189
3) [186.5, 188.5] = 198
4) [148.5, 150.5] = 196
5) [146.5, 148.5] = 193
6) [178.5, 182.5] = 195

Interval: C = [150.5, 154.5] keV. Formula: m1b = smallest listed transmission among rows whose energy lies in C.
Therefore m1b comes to 191.7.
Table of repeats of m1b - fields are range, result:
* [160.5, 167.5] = 169.5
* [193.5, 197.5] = 204.9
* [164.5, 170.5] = 128.7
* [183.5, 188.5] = 192.3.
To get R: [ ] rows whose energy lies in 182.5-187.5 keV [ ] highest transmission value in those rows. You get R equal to 198.4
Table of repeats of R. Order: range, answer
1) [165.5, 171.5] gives 177.2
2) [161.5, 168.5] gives 194.7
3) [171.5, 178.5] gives 158.6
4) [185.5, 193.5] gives 209.7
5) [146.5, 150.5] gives 197.6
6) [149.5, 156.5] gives 195.2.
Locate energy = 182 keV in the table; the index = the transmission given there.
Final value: 198.7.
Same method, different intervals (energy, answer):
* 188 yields 200.1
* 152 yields 193.9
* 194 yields 205.1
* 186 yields 192.3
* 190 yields 205.5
